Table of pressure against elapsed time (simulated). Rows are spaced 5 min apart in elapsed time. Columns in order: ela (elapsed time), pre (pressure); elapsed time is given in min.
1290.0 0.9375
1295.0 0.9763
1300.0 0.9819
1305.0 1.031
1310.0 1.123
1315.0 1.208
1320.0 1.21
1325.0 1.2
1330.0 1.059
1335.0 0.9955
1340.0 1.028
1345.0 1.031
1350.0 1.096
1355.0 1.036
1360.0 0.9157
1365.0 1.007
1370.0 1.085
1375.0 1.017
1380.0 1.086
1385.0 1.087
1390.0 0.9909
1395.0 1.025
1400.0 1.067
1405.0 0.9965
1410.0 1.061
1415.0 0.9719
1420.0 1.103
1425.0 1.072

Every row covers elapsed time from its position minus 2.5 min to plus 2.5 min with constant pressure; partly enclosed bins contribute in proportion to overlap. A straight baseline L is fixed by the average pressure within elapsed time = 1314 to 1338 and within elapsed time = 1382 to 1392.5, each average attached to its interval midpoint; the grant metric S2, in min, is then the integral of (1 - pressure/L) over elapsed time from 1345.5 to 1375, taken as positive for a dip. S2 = 1.4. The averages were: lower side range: 1.13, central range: 1.03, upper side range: 1.04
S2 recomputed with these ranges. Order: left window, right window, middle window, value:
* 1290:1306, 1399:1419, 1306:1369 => -4.8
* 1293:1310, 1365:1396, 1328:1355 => -0.3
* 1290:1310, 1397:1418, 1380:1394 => -0.3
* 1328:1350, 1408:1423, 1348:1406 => 0.3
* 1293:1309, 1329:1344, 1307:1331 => -3.5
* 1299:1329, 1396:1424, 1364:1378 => 0.5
